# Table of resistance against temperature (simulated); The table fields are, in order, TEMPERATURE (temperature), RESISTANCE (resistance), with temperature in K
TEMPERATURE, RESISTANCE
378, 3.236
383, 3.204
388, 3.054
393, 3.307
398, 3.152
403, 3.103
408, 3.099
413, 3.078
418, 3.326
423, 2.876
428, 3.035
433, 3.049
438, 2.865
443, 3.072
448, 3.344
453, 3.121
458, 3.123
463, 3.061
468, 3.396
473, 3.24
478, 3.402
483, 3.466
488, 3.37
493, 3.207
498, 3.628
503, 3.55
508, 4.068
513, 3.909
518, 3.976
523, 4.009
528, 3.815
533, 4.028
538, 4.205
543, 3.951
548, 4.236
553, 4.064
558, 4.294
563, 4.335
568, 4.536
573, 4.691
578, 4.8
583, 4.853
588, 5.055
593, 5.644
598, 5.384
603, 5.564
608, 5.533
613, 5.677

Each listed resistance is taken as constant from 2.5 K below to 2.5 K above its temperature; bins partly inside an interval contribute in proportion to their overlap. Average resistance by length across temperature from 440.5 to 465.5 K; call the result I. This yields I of 3.14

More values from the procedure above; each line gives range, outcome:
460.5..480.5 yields 3.27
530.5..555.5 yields 4.1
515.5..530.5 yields 3.93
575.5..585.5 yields 4.83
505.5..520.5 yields 3.98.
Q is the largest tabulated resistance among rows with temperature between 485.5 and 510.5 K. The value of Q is 4.068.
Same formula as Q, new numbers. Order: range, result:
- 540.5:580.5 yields 4.8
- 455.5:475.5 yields 3.396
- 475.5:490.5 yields 3.466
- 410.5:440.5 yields 3.326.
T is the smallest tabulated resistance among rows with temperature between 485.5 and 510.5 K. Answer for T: 3.207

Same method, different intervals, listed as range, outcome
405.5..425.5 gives 2.876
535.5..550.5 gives 3.951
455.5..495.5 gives 3.061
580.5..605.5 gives 4.853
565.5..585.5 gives 4.536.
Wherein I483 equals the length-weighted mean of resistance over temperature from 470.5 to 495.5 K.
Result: 3.34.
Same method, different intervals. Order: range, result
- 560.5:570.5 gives 4.44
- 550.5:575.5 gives 4.38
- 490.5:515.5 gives 3.67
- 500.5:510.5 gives 3.81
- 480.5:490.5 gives 3.42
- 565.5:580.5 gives 4.68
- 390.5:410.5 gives 3.17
